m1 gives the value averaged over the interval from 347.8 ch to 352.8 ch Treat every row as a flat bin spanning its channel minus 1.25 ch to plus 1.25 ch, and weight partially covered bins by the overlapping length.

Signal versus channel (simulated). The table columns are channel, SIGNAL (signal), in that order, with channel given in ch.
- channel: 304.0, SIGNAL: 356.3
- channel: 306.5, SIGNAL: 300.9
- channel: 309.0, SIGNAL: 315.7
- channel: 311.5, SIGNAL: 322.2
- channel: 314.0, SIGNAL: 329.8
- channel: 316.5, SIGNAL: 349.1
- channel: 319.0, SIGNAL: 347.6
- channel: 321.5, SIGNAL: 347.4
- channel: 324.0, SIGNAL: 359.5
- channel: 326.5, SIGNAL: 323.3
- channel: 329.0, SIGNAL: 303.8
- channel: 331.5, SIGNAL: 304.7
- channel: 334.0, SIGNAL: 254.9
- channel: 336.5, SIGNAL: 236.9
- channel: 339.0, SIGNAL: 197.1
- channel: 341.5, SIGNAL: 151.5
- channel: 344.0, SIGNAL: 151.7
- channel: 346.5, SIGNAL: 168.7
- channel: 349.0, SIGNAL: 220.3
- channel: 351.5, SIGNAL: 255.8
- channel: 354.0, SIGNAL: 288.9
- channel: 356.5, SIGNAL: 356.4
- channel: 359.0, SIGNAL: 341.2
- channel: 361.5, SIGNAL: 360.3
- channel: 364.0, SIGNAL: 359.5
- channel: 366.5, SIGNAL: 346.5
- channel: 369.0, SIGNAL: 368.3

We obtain 239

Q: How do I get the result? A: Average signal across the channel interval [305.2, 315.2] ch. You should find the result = 317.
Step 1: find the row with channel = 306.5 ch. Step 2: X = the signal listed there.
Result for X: 300.9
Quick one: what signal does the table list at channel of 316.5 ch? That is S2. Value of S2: 349.1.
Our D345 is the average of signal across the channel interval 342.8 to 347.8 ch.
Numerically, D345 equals 161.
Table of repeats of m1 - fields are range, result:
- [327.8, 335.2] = 288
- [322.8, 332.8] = 322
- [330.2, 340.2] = 249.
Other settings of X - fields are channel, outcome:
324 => 359.5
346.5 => 168.7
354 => 288.9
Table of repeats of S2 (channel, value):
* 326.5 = 323.3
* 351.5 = 255.8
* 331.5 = 304.7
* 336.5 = 236.9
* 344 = 151.7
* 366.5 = 346.5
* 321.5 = 347.4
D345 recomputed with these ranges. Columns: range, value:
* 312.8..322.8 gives 344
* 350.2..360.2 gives 310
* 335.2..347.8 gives 182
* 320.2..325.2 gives 353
